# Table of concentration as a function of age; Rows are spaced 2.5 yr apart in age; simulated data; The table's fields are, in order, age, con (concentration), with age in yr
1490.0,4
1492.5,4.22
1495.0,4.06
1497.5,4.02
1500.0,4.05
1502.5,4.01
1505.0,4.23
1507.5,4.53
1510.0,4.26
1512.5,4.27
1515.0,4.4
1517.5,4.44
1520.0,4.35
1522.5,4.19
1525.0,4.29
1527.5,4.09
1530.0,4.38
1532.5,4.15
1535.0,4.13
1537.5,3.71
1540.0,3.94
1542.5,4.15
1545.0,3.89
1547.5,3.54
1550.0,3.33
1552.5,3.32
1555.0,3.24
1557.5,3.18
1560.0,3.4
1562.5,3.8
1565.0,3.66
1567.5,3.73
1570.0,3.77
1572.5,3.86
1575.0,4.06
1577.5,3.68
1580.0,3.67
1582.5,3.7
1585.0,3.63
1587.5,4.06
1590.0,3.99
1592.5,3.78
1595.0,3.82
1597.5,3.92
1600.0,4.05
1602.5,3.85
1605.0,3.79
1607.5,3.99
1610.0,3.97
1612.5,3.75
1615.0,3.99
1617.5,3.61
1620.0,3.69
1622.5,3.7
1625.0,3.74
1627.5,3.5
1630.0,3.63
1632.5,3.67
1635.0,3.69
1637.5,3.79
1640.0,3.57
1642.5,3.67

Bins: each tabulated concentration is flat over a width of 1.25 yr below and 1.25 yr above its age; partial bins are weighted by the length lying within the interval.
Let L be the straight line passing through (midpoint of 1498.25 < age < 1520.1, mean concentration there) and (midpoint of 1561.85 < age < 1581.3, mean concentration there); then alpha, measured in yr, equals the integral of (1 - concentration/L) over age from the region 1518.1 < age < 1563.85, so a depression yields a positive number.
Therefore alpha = 2.1 yr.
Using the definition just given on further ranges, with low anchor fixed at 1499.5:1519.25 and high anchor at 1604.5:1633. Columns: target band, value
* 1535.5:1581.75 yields 4.27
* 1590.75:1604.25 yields -0.10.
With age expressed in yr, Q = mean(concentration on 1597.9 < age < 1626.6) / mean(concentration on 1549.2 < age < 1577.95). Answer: 1.07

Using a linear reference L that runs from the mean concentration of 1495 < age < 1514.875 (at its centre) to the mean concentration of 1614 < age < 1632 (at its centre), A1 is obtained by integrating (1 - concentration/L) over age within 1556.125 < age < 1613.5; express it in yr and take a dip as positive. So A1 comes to 1.0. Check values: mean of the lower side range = 4.2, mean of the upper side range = 3.69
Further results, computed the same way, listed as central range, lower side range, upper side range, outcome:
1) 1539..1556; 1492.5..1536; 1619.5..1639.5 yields 1.83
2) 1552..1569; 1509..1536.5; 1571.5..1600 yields 2.22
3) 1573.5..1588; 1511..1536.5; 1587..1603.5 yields 0.73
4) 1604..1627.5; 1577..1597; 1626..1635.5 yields -0.67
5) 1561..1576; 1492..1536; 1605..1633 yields 0.67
